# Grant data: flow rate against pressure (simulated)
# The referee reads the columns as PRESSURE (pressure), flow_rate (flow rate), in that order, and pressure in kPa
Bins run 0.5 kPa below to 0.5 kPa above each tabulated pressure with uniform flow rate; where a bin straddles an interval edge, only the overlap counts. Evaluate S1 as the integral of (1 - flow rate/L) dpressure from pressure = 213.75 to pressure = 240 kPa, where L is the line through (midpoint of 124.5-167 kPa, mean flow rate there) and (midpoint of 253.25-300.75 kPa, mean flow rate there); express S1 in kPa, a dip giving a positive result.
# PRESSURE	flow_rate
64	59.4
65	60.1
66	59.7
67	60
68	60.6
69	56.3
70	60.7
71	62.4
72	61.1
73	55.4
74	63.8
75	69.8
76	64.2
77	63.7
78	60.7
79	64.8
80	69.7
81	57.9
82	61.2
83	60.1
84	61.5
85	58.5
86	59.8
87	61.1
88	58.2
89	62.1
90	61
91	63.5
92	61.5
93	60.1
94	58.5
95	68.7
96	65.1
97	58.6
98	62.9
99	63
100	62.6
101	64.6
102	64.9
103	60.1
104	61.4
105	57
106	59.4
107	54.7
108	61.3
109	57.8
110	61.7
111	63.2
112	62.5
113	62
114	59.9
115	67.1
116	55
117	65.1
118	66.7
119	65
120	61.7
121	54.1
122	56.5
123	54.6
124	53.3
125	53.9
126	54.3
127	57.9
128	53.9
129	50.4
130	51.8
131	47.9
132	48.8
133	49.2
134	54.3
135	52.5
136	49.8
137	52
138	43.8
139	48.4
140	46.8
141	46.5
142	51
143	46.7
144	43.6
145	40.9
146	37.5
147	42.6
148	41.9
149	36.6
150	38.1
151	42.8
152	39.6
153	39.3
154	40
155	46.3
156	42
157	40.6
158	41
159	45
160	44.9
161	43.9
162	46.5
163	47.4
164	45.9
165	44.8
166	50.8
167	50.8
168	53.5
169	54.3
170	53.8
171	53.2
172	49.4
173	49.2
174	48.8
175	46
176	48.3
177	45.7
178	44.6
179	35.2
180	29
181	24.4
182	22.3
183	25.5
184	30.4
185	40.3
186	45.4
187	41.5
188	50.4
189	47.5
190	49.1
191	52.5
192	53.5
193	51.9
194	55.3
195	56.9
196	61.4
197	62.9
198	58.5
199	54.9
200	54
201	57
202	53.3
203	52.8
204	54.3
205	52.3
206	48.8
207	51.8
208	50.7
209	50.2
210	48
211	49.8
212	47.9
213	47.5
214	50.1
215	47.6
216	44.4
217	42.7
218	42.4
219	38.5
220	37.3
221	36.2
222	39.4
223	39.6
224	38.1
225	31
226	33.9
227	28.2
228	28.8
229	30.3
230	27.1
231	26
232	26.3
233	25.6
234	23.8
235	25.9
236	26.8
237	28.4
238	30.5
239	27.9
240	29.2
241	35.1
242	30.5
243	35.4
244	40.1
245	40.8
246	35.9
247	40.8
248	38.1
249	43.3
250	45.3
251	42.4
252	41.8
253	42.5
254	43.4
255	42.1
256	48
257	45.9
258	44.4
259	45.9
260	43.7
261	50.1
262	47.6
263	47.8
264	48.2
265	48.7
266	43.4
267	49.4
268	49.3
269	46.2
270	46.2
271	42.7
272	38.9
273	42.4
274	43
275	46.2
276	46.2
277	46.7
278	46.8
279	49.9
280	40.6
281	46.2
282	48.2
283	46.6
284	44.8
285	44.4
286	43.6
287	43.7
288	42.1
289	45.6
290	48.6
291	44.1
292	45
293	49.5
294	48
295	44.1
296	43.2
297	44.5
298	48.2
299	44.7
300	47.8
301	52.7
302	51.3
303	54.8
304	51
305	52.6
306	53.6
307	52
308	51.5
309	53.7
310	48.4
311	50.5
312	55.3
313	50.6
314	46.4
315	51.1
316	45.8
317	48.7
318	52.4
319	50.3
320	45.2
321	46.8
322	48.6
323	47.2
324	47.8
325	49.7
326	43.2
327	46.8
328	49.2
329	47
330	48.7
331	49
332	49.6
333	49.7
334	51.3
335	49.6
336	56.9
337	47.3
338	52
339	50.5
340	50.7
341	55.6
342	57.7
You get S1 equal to 7.1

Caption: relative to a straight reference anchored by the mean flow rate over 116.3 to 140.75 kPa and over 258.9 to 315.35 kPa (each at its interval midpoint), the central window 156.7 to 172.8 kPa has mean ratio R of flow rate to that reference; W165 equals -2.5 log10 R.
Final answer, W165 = 0.09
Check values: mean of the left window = 53.8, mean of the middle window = 48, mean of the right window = 47.3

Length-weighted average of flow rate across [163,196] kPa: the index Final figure 45.6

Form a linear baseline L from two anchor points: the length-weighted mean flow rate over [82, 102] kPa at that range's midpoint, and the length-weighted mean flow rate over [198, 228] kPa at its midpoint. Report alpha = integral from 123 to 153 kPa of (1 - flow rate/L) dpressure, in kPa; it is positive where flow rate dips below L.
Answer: 4.43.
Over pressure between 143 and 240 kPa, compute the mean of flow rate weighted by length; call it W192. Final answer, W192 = 42.9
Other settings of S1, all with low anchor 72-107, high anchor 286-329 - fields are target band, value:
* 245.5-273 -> 3.7 kPa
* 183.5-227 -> 5.8 kPa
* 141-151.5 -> 2.9 kPa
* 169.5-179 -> 1.4 kPa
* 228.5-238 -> 4.7 kPa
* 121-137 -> 1.8 kPa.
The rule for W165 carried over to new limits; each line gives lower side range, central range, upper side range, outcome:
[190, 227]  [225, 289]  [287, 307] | 0.20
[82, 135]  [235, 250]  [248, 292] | 0.35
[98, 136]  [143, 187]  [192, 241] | 0.18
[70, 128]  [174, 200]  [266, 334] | 0.20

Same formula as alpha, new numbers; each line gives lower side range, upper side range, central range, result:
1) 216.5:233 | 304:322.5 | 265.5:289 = -0.9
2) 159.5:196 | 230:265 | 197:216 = -4.2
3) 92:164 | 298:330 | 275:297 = 1.9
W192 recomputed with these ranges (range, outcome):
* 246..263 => 43.9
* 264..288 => 45.4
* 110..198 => 48.7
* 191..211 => 54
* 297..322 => 50.1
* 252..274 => 45.4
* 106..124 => 60.3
